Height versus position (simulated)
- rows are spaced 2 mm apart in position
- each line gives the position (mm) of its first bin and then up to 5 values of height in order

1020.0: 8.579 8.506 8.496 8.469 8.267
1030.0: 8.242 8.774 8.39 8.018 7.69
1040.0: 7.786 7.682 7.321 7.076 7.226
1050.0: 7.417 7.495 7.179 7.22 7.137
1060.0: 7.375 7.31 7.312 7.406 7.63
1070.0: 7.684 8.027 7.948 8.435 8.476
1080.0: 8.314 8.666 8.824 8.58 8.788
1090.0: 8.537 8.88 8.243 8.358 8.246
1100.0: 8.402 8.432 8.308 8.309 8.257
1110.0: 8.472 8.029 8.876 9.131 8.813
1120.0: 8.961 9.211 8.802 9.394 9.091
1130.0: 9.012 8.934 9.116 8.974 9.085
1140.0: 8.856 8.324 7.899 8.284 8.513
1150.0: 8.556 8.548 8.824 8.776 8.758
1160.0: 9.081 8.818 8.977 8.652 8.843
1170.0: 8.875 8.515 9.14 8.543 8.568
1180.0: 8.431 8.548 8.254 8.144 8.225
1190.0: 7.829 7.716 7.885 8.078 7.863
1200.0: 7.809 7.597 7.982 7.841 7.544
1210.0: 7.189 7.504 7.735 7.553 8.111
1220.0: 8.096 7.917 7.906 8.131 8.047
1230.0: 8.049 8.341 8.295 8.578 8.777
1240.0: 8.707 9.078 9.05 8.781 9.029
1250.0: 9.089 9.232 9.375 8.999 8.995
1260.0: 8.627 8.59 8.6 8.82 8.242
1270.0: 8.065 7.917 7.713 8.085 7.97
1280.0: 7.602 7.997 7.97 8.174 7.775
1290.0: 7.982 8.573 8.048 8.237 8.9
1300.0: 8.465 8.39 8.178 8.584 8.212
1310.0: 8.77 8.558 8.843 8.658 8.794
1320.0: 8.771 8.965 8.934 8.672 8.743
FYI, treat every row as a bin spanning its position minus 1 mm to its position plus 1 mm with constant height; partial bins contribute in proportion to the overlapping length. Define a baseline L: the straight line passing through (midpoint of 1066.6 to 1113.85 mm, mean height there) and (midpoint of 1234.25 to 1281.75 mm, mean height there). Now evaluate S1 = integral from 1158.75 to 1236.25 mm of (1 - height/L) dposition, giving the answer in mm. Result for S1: 2.9 mm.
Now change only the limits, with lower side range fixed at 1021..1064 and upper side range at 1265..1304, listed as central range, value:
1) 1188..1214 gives 0.8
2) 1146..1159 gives -1.1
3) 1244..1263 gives -2.0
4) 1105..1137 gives -3.9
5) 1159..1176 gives -1.9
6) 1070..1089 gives -1.4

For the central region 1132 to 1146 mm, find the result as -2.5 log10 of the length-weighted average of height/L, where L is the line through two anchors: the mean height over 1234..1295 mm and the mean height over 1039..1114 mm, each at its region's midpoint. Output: -0.07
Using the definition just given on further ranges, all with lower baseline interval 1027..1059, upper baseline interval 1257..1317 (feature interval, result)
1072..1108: -0.08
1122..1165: -0.11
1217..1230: 0.02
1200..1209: 0.05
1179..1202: 0.00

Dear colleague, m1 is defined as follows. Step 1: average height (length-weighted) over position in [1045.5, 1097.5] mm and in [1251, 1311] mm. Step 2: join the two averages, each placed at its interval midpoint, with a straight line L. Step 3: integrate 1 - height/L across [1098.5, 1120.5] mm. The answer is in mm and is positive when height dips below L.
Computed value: -1.5 mm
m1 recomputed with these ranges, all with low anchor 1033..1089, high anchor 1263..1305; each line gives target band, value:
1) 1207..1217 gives 0.7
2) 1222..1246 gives -1.0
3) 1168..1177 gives -0.9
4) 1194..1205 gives 0.2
